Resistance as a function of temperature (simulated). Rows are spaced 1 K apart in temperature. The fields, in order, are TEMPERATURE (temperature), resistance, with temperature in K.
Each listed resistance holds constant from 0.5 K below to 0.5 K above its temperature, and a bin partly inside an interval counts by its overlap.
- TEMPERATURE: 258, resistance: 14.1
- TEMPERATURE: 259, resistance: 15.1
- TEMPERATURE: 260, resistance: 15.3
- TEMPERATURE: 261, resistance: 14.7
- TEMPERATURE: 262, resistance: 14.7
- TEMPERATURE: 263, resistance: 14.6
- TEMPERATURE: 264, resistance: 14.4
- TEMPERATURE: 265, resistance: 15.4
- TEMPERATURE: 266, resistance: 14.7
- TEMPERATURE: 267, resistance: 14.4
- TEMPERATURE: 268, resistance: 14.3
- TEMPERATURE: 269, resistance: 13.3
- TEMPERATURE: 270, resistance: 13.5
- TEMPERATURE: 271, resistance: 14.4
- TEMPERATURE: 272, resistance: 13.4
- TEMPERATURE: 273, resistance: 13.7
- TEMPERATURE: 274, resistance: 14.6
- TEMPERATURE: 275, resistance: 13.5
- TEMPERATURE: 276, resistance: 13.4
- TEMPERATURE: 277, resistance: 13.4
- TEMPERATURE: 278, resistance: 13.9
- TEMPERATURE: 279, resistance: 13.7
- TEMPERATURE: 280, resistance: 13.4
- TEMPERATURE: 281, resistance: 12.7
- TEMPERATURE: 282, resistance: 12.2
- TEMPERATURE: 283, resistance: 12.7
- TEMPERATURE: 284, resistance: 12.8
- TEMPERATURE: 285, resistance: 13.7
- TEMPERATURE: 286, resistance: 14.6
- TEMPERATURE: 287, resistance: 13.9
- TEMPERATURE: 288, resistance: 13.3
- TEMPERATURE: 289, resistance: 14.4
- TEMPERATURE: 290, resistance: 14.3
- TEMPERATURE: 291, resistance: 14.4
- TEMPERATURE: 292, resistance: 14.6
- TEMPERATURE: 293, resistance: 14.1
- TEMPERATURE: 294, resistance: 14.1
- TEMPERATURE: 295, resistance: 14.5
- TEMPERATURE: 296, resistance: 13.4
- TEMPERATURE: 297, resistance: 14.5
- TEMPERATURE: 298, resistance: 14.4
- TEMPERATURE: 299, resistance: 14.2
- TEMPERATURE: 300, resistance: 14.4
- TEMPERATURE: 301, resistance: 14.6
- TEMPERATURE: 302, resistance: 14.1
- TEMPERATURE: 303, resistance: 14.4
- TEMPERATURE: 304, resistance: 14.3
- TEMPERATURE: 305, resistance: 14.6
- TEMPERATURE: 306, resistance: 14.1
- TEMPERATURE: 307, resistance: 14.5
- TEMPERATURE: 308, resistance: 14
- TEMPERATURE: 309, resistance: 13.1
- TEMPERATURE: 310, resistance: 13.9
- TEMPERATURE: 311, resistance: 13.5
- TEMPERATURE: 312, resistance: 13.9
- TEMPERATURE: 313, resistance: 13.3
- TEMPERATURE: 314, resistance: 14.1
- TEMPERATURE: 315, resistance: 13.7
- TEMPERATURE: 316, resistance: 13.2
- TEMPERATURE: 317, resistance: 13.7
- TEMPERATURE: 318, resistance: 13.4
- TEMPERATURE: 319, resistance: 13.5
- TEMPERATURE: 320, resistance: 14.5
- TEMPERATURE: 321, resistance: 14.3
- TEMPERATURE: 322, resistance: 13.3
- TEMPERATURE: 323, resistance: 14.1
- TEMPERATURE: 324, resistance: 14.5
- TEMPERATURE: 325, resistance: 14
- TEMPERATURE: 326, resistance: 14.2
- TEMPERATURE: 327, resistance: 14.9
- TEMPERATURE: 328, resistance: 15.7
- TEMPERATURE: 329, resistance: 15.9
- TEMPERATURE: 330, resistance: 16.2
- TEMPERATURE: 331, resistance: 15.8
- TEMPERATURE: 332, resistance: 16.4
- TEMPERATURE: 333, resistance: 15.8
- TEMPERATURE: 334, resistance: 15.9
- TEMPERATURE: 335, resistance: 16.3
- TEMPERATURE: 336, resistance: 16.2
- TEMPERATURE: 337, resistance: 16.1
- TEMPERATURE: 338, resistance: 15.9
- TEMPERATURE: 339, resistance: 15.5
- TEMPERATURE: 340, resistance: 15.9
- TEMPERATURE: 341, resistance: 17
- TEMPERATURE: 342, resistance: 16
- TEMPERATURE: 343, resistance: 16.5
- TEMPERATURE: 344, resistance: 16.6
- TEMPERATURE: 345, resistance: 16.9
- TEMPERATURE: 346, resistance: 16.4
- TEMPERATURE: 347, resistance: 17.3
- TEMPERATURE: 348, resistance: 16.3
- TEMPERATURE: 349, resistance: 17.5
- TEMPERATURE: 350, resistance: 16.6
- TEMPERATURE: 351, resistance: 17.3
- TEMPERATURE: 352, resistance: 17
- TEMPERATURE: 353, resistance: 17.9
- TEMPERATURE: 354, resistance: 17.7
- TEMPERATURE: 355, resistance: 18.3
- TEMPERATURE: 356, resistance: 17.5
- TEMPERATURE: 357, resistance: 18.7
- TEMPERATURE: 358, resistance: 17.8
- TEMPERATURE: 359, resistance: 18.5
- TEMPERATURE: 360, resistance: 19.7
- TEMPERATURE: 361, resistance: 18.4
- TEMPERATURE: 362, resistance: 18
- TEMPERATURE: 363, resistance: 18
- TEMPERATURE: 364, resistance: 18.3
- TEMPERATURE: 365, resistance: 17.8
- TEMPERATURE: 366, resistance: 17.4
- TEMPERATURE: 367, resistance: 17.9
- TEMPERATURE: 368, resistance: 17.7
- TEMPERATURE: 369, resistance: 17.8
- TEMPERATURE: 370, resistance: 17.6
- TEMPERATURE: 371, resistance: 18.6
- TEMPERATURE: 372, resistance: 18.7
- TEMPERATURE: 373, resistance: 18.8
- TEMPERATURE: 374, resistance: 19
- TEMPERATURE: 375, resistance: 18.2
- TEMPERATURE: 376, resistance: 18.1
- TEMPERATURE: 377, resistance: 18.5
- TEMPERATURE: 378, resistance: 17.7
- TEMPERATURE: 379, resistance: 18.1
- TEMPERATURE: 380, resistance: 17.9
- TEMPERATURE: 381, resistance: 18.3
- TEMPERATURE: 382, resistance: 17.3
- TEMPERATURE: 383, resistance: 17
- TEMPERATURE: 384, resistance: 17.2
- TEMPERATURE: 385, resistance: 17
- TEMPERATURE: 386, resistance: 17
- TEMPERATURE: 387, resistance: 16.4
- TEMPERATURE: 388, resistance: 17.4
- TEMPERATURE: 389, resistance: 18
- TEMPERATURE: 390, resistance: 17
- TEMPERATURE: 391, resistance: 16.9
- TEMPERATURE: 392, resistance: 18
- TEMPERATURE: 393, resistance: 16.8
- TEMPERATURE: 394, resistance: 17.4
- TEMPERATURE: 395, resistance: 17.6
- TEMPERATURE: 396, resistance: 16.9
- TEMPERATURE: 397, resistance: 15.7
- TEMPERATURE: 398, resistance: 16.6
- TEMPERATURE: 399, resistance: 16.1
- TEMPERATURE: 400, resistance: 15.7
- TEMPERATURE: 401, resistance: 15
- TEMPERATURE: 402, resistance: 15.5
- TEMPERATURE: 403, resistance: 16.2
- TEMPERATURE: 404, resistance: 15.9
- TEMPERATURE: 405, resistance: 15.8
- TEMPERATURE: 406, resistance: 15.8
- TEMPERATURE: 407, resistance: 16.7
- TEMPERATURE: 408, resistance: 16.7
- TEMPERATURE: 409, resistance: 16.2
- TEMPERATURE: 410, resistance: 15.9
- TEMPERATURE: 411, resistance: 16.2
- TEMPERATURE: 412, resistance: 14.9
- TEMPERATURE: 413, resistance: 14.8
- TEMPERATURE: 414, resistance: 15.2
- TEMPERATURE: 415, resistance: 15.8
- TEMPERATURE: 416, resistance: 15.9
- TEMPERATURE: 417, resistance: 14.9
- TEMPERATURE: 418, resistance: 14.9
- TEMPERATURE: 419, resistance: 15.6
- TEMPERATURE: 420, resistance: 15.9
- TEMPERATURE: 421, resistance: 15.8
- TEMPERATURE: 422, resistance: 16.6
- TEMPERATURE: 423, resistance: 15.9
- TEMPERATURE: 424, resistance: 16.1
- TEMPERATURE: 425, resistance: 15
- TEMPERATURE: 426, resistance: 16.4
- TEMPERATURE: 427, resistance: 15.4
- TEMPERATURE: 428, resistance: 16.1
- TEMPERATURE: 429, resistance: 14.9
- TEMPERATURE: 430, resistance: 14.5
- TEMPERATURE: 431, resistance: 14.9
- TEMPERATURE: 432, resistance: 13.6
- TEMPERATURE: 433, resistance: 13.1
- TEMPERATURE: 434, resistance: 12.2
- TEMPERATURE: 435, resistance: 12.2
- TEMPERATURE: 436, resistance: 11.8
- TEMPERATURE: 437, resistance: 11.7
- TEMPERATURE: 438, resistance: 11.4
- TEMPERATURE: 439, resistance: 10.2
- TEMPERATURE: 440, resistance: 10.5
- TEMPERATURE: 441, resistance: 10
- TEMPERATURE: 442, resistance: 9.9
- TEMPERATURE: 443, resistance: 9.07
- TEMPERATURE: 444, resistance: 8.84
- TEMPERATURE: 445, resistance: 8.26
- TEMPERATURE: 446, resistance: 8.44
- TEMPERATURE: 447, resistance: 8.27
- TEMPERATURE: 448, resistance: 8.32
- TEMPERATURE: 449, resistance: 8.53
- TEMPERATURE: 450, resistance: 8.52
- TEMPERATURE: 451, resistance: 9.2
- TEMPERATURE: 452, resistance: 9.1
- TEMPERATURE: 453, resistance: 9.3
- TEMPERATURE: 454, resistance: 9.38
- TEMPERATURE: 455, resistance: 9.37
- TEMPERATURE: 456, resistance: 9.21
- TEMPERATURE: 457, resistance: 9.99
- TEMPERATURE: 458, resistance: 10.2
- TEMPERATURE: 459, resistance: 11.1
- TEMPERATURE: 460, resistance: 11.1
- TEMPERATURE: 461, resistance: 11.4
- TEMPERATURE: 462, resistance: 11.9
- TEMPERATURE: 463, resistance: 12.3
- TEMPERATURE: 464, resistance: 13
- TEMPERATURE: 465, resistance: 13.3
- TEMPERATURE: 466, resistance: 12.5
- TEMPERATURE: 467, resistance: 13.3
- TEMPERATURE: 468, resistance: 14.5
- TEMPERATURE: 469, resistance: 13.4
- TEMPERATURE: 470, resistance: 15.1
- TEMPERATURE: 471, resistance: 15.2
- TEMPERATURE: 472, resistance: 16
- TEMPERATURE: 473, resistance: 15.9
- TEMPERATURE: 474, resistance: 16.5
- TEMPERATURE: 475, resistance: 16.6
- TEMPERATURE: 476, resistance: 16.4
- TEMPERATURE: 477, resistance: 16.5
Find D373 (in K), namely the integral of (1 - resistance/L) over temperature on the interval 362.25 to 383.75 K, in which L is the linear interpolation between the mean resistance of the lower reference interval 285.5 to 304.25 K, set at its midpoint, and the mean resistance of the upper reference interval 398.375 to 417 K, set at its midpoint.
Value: -3.8 K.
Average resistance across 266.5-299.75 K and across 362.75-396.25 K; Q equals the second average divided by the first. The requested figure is 1.28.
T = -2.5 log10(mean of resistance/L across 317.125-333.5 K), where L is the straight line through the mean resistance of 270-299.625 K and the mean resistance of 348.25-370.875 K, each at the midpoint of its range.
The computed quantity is 0.09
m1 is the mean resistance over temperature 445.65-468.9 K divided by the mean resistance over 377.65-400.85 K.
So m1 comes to 0.62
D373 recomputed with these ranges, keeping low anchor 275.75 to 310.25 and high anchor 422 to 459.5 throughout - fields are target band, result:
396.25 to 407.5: -3.6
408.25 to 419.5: -3.4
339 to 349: -2.7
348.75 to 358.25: -3.5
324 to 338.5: -2.6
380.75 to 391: -4.0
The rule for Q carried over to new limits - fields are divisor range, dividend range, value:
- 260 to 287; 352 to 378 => 1.31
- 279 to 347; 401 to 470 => 0.89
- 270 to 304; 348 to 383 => 1.30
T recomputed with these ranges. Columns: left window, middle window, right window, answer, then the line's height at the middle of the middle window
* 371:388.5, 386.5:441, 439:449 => -0.17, 13.2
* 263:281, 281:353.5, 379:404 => 0.02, 15.1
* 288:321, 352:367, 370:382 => -0.05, 17.3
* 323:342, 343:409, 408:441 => -0.15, 15.1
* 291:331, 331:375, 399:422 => -0.17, 14.9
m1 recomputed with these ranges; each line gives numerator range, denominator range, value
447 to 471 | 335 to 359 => 0.65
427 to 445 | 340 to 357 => 0.71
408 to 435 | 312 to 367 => 0.94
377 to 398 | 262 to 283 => 1.25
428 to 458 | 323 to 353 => 0.66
